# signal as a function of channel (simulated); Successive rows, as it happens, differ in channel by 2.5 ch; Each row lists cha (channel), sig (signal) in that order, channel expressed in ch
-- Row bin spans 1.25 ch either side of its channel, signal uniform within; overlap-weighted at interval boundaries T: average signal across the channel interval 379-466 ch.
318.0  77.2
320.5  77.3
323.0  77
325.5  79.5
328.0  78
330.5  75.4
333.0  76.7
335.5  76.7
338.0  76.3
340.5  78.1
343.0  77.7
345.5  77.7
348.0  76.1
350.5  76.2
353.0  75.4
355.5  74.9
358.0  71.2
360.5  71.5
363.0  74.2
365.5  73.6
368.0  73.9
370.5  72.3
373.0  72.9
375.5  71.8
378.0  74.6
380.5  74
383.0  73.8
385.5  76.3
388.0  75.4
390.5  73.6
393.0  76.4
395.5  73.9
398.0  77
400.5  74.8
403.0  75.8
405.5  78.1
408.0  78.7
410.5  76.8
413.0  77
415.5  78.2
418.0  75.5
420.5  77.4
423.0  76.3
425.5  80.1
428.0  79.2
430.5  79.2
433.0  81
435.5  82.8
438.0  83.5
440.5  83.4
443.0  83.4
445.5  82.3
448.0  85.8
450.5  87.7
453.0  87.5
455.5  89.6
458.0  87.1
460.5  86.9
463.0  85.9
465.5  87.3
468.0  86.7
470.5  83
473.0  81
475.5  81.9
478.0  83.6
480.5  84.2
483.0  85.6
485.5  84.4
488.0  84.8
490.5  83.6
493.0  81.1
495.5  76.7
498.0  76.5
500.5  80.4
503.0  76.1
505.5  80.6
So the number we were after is 80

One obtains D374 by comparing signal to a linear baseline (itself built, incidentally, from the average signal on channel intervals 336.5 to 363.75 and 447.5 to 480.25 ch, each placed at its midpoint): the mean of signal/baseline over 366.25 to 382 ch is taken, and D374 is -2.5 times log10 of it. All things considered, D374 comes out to 0.06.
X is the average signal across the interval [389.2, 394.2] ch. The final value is 75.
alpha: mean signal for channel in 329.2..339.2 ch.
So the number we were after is 76.3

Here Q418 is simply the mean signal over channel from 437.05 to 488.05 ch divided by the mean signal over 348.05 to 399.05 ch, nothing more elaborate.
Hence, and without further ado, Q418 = 1.15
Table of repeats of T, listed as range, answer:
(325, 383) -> 75.1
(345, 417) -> 75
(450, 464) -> 87.5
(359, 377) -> 72.9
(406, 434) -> 78.1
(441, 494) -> 84.9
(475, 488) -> 84.1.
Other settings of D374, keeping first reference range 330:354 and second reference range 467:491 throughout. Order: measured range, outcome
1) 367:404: 0.06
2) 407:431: 0.04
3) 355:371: 0.07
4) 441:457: -0.05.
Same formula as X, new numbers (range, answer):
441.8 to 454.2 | 85.3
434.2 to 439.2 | 83.1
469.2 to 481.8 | 82.8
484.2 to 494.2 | 83.5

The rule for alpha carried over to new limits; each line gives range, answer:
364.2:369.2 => 73.8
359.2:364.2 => 72.8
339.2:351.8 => 77.1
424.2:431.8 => 79.5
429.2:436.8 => 81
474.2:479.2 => 82.7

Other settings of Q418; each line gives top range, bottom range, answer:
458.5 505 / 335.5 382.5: 1.11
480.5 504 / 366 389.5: 1.10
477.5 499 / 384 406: 1.09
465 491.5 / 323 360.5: 1.10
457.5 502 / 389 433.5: 1.08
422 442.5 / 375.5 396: 1.08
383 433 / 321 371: 1.02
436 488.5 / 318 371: 1.12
